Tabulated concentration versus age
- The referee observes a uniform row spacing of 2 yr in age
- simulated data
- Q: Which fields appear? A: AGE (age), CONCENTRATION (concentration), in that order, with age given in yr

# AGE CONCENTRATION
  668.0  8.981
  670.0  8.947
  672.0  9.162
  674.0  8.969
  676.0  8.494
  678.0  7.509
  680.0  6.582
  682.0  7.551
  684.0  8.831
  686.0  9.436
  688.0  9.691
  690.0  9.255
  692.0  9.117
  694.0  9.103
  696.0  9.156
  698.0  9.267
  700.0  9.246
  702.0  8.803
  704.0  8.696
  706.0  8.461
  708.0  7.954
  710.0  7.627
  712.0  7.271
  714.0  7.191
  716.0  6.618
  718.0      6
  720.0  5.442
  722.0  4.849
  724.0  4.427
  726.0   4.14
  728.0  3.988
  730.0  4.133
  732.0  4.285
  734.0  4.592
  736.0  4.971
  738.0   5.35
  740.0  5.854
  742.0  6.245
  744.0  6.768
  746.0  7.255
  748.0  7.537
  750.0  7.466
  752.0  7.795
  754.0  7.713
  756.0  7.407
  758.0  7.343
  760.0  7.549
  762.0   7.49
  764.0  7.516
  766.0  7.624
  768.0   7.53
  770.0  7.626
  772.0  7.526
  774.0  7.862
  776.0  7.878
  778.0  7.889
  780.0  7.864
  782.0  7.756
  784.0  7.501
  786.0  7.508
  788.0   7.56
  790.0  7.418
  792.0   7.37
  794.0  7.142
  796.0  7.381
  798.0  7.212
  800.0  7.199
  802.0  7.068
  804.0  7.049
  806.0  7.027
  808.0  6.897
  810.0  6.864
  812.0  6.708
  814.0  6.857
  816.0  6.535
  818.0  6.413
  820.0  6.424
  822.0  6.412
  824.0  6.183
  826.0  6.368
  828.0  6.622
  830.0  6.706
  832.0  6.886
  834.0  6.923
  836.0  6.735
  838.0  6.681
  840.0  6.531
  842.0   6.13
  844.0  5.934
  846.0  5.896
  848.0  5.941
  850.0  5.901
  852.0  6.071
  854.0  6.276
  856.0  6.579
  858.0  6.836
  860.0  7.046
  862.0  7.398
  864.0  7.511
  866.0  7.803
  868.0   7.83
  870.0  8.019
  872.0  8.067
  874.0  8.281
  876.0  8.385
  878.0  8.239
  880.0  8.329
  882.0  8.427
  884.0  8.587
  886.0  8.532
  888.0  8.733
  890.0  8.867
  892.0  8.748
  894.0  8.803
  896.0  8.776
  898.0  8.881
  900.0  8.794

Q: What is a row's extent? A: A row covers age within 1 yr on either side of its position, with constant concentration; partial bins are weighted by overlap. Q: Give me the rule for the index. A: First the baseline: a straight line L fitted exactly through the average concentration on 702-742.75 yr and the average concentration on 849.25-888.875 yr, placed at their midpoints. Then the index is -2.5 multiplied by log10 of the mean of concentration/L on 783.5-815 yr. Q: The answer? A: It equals -0.05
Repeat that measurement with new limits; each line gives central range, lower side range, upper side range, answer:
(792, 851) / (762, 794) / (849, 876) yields 0.12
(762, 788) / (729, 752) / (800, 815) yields -0.19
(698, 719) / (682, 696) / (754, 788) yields 0.12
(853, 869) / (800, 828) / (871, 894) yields 0.11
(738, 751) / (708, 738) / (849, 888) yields -0.16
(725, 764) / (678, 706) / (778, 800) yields 0.27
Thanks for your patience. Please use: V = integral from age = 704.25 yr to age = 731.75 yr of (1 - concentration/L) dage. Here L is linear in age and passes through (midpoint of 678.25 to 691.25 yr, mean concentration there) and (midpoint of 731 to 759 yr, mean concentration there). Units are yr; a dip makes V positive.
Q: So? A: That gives 5.2 yr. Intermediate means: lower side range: 8.51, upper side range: 6.47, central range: 6.03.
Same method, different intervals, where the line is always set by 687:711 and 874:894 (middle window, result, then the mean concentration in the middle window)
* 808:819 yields 2.5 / 6.7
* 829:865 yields 8.6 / 6.55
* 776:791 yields 1.8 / 7.66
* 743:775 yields 4.6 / 7.5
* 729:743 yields 5.9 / 5.06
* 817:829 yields 3.1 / 6.4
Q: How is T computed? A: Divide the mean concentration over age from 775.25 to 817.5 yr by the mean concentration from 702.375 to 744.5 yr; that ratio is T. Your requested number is 1.21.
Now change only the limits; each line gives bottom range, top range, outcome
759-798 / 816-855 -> 0.84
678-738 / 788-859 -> 0.94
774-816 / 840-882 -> 0.98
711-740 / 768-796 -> 1.45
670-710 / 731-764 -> 0.76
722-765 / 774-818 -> 1.18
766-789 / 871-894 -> 1.11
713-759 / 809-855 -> 1.08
